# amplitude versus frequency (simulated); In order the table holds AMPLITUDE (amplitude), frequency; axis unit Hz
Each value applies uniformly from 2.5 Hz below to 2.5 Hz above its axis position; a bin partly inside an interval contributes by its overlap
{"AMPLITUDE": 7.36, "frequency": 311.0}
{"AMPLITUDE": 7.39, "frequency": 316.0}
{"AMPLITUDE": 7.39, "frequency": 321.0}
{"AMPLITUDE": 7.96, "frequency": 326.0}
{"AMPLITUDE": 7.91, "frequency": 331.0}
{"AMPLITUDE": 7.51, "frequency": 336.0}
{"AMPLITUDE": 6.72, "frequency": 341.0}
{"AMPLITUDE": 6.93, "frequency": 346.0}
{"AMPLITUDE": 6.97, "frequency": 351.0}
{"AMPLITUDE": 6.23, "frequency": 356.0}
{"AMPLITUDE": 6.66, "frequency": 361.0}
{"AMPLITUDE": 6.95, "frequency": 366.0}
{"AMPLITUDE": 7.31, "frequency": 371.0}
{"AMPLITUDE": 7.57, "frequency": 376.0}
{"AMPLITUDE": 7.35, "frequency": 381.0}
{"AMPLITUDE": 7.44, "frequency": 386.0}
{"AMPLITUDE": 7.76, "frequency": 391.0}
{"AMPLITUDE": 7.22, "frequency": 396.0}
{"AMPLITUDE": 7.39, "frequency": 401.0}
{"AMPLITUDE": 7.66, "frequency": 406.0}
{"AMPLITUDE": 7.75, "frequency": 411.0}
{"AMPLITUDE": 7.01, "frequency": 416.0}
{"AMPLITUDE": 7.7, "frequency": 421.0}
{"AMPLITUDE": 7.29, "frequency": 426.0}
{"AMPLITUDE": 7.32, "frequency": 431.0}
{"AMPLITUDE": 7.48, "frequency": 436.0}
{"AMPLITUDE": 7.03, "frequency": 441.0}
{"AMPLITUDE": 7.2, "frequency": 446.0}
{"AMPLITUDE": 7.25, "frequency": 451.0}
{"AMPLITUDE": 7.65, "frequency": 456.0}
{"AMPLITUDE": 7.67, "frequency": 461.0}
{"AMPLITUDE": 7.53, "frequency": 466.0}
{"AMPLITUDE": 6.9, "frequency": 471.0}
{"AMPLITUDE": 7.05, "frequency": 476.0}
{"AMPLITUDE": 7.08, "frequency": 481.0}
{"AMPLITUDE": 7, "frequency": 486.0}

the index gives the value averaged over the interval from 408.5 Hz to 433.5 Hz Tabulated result 7.41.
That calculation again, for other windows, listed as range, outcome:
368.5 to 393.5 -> 7.49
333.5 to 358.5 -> 6.87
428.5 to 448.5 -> 7.26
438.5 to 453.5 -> 7.16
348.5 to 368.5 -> 6.7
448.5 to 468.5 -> 7.53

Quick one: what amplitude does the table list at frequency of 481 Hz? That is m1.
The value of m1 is 7.08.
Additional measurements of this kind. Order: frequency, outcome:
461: 7.67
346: 6.93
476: 7.05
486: 7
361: 6.66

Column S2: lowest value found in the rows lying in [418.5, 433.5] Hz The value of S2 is 7.29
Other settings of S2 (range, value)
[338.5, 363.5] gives 6.23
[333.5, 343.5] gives 6.72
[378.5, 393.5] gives 7.35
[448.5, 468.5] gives 7.25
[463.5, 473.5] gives 6.9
